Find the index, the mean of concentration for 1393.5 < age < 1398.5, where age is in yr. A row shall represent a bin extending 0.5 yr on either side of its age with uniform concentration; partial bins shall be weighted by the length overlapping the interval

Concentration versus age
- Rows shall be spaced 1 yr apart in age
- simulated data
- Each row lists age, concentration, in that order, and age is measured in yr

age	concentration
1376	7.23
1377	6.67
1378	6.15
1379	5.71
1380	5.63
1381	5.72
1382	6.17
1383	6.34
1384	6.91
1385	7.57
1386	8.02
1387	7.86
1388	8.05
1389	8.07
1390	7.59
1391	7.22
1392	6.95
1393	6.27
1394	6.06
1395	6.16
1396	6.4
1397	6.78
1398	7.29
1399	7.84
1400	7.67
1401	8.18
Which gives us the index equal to 6.54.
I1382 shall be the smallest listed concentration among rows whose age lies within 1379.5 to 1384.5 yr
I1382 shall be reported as 5.63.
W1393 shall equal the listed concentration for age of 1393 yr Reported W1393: 6.27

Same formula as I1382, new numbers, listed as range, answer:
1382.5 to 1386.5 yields 6.34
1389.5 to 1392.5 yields 6.95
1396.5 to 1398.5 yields 6.78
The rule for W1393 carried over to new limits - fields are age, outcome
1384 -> 6.91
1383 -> 6.34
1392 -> 6.95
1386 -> 8.02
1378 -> 6.15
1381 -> 5.72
